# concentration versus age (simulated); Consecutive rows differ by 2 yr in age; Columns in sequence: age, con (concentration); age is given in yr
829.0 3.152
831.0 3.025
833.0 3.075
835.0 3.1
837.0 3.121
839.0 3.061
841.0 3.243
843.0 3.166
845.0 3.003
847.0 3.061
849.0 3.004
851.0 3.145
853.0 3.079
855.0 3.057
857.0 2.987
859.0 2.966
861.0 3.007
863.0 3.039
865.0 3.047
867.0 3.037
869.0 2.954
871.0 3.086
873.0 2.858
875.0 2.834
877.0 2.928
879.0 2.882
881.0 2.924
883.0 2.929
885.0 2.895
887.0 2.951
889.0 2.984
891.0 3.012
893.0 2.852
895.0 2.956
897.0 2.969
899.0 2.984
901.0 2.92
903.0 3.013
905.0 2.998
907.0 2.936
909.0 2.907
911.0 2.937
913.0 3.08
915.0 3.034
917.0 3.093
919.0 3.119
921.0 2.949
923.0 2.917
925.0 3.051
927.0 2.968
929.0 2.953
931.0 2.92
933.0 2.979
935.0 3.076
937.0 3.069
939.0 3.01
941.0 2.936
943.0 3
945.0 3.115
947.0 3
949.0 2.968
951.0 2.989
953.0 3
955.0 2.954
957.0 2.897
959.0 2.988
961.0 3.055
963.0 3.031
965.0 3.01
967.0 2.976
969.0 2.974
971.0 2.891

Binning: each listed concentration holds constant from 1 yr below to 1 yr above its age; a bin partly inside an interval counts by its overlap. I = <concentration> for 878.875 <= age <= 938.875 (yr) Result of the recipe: 2.98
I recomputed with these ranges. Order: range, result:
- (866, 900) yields 2.94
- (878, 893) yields 2.93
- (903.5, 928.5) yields 3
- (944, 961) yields 2.99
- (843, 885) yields 2.99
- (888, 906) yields 2.97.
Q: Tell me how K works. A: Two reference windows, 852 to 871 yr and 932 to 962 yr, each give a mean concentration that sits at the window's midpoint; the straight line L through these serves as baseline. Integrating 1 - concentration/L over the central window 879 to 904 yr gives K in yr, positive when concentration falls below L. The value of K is 0.6 yr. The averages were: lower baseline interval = 3.02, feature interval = 2.95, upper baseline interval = 3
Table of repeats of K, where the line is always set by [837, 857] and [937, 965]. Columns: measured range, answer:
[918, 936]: 0.16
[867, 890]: 0.95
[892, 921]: 0.50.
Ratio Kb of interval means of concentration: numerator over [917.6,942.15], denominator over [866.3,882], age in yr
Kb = 1.0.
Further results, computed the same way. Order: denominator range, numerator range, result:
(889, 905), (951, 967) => 1.01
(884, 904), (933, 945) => 1.02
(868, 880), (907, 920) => 1.03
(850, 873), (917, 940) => 0.99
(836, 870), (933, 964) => 0.98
